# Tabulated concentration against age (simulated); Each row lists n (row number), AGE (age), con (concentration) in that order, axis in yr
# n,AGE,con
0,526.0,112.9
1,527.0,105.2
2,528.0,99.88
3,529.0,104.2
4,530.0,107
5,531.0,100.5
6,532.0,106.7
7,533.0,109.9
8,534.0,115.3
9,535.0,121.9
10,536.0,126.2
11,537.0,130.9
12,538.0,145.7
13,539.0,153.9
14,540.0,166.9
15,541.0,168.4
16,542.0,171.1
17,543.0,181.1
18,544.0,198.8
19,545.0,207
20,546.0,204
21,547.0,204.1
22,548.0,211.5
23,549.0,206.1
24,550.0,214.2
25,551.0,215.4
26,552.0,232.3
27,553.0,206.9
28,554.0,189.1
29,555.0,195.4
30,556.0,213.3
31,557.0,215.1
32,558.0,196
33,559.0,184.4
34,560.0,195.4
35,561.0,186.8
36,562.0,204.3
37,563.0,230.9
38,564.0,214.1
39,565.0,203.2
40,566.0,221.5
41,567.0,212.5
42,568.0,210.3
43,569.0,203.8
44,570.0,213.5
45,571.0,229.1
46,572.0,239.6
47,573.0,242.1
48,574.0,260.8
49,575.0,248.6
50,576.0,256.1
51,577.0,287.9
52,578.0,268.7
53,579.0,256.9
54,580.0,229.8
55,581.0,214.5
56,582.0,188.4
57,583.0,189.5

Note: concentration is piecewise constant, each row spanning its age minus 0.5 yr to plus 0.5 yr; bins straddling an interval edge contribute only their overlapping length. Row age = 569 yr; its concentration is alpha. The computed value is 203.8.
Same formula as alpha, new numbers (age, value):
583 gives 189.5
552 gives 232.3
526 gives 112.9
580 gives 229.8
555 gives 195.4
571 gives 229.1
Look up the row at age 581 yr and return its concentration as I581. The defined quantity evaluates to 214.5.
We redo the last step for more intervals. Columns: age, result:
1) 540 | 166.9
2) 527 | 105.2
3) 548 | 211.5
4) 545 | 207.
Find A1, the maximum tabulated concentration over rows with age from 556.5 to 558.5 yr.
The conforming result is 215.1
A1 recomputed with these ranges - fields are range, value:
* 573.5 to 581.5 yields 287.9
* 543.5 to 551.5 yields 215.4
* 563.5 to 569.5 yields 221.5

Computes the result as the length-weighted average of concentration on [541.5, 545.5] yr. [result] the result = 190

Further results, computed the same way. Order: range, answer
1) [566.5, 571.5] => 214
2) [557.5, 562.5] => 193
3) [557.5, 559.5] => 190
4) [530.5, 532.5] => 104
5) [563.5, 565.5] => 209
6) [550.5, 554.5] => 211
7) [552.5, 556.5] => 201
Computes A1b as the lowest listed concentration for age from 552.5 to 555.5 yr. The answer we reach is 189.1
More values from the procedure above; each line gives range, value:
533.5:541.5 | 115.3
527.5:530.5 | 99.88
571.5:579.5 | 239.6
